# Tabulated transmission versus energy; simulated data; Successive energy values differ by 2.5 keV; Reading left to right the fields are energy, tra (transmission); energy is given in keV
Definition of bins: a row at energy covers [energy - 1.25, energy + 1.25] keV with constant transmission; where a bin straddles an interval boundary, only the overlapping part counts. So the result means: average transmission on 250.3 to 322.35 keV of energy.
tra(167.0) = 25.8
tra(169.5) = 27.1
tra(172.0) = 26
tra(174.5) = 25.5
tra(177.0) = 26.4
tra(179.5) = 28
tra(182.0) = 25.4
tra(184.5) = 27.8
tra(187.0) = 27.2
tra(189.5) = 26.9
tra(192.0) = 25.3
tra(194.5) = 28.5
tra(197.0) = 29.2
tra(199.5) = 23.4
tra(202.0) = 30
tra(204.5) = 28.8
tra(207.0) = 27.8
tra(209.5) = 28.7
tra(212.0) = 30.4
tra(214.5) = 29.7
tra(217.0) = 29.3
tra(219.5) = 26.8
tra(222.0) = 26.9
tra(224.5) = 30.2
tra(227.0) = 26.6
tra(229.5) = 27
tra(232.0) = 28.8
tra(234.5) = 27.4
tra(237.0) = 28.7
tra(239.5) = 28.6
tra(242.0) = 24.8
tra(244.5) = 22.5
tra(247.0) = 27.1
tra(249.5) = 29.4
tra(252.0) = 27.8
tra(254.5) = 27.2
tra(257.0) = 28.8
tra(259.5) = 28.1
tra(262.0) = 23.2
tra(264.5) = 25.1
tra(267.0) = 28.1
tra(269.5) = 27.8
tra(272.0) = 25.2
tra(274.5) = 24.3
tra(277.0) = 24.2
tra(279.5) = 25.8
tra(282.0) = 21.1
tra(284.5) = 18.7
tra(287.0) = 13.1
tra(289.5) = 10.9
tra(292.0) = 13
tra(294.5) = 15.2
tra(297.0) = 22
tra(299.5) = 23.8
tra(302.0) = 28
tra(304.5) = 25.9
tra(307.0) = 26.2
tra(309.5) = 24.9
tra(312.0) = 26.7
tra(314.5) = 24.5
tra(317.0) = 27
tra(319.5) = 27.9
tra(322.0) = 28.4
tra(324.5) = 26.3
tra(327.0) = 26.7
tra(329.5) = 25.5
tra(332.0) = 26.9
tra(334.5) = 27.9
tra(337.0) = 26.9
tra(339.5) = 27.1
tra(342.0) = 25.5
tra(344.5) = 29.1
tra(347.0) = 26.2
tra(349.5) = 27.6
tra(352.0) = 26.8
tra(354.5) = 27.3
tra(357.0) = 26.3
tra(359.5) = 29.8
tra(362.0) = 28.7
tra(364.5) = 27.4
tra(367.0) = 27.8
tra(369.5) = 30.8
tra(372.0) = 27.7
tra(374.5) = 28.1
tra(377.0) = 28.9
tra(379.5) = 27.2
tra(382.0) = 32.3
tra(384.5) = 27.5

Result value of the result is 23.9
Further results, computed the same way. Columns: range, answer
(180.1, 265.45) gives 27.5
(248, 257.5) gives 28.2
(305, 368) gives 27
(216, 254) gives 27.4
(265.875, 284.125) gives 24.9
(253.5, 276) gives 26.4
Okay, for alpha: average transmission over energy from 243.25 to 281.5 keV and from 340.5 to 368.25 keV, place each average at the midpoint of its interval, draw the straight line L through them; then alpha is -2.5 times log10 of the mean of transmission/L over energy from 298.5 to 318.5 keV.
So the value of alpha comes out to 0.04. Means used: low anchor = 26.2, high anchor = 27.5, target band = 25.9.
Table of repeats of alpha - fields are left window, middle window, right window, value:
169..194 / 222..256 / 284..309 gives -0.18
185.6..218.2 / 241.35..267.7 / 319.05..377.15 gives 0.05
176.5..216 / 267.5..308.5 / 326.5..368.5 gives 0.26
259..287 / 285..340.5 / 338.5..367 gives 0.09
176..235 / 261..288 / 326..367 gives 0.18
